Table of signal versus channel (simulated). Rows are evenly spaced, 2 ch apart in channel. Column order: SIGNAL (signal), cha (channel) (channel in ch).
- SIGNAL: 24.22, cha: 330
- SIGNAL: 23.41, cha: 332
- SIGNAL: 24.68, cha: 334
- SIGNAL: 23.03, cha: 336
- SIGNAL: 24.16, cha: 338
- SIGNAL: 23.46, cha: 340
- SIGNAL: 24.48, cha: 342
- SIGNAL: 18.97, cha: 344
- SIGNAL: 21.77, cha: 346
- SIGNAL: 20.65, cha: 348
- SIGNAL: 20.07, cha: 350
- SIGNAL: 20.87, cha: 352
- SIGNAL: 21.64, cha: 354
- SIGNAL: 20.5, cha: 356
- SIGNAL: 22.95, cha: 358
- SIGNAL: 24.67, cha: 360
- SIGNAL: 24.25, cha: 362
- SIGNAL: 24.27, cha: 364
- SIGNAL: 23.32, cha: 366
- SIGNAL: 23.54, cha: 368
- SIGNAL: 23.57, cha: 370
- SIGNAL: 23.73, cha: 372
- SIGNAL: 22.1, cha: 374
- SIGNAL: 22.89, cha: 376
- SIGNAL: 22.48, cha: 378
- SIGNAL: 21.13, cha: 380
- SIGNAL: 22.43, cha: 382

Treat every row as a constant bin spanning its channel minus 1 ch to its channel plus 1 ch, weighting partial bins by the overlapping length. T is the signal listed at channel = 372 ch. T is 23.73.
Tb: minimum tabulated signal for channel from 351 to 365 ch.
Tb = 20.5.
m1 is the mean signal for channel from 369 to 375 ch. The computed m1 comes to 23.1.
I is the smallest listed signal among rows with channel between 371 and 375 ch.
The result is 22.1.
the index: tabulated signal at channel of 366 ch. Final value 23.32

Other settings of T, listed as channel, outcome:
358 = 22.95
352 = 20.87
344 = 18.97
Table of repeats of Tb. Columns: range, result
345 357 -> 20.07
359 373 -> 23.32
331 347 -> 18.97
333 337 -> 23.03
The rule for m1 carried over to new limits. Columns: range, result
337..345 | 22.8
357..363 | 24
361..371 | 23.8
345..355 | 21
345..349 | 21.2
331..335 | 24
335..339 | 23.6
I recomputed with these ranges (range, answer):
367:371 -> 23.54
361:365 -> 24.25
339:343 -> 23.46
